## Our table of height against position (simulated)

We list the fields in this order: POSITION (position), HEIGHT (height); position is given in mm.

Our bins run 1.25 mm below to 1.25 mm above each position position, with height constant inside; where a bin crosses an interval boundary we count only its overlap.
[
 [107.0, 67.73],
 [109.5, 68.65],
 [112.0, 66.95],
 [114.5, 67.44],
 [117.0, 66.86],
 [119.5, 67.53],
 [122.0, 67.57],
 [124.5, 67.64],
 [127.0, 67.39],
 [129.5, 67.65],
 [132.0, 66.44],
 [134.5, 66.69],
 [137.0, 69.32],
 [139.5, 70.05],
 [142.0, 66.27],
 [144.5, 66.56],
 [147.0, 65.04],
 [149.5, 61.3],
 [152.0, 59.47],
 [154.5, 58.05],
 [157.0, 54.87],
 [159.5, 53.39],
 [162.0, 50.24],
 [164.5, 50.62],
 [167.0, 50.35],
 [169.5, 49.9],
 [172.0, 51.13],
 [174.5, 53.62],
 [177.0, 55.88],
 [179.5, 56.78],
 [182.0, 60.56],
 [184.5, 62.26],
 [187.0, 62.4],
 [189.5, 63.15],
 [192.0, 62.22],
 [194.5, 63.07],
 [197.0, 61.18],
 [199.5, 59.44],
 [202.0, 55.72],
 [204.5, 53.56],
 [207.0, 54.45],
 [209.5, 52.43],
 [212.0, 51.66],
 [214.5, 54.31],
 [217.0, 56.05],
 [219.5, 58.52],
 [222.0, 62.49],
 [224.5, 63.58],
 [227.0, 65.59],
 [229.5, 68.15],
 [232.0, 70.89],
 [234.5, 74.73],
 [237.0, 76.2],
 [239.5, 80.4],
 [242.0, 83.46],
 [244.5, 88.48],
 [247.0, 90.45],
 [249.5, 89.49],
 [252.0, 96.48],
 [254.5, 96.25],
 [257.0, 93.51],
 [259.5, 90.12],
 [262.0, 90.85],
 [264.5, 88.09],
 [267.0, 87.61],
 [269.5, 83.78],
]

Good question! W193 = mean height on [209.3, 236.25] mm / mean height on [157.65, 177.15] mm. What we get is 1.20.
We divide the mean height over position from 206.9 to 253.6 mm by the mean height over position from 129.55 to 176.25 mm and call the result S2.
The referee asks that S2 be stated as 1.2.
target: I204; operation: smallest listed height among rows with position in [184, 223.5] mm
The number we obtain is 51.66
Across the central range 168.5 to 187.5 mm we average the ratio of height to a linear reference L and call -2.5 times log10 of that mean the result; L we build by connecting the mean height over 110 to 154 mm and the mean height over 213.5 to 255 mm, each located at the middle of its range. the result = 0.24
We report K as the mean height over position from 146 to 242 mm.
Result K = 59.9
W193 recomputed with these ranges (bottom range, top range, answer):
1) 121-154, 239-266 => 1.36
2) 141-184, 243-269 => 1.60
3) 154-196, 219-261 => 1.42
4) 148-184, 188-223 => 1.05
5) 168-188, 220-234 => 1.17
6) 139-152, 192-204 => 0.92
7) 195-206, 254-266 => 1.58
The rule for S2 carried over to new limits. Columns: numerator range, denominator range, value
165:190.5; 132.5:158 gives 0.88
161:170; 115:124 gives 0.75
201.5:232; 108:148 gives 0.87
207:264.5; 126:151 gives 1.13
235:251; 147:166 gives 1.51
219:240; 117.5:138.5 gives 1.02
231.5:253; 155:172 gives 1.61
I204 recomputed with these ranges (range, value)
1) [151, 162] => 50.24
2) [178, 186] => 56.78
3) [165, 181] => 49.9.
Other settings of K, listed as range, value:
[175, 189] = 59.4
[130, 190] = 59.4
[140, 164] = 59.5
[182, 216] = 58.2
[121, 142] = 67.8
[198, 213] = 54.7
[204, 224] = 55.8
